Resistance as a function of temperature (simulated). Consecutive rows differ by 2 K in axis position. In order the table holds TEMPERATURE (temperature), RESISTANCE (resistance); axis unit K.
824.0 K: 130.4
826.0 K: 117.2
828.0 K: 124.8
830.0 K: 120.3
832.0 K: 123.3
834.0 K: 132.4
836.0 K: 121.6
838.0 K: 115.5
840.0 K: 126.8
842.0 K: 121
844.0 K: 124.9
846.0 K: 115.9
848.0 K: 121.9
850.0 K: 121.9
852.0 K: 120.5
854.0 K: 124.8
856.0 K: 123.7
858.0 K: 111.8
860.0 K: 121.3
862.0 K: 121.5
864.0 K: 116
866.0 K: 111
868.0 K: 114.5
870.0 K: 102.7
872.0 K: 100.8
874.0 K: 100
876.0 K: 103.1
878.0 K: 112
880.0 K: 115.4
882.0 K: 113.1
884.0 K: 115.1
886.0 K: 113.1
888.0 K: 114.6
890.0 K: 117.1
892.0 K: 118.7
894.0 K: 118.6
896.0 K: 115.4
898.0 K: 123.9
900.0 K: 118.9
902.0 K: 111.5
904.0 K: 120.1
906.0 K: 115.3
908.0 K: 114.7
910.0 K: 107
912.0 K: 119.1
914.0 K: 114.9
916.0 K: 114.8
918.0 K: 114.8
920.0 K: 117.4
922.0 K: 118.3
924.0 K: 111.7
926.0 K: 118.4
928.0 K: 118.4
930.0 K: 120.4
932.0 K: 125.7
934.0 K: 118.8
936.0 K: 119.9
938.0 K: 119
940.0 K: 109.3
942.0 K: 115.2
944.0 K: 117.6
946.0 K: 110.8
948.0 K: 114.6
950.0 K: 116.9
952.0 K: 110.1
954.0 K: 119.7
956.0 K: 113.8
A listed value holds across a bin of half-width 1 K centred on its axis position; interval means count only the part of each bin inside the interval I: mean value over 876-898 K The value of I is 115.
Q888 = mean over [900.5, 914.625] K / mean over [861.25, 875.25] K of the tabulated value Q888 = 1.1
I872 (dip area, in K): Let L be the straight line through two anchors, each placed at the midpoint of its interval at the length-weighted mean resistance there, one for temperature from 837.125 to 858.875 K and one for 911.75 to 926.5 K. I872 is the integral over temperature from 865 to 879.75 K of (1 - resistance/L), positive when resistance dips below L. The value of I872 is 1.5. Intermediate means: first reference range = 121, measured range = 107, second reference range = 116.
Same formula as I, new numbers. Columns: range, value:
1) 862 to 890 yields 111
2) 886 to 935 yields 117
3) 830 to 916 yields 117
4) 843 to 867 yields 120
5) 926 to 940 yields 119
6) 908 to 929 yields 115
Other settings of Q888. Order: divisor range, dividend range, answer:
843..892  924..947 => 1.02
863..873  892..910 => 1.07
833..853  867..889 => 0.90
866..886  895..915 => 1.07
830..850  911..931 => 0.95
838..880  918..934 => 1.02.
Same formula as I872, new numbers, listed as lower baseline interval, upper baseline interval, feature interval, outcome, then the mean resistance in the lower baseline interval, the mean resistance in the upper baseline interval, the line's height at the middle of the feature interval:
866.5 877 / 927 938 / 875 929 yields -1.4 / 105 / 120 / 112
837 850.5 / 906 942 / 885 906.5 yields 0.2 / 121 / 117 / 118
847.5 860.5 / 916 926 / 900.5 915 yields 0.2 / 121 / 116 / 117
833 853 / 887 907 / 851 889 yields 2.0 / 122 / 117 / 120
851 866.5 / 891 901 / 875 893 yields 0.8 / 119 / 119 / 119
